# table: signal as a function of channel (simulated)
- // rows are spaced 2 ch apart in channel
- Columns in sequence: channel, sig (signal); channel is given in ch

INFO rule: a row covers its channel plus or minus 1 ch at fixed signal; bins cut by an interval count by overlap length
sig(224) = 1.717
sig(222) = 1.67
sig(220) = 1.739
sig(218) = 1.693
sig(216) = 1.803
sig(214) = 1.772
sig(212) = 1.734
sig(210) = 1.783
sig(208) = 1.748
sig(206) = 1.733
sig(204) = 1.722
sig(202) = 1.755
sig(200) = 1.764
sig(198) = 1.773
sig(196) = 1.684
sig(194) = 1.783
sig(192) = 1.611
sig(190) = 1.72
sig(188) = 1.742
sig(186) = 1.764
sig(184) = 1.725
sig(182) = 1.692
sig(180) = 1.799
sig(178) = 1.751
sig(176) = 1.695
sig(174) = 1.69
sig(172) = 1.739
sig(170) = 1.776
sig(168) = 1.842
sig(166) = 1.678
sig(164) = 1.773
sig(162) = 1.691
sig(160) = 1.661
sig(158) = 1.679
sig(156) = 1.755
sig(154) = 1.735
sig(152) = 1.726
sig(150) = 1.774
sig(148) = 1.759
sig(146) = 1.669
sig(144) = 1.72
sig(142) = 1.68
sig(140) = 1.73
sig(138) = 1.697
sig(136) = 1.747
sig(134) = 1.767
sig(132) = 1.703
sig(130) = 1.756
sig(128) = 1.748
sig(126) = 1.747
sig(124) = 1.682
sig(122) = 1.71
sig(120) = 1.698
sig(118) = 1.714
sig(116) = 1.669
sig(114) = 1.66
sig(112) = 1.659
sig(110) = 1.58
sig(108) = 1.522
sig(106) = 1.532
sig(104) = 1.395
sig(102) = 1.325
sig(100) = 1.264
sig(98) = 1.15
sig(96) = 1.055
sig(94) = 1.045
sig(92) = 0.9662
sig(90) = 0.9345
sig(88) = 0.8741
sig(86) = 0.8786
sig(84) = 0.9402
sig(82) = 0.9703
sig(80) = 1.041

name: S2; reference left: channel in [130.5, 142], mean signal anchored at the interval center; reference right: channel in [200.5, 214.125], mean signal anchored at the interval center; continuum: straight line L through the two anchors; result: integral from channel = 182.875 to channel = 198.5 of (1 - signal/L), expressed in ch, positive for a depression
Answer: 0.2 ch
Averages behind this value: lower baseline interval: 1.73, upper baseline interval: 1.75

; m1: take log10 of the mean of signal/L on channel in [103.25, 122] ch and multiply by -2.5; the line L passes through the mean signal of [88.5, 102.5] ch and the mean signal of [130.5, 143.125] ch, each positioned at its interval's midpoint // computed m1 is -0.19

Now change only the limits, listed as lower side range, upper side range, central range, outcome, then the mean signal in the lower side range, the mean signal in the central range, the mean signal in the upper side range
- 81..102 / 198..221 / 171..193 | -0.09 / 1.02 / 1.72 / 1.75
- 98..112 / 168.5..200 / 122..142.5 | -0.13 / 1.43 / 1.73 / 1.73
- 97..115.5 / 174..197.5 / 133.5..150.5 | -0.10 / 1.46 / 1.72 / 1.72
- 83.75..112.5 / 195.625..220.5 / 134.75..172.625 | -0.17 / 1.21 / 1.73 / 1.75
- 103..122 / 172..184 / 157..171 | -0.02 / 1.61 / 1.73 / 1.73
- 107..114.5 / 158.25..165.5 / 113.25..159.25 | -0.04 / 1.6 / 1.72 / 1.7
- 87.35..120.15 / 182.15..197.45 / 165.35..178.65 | -0.06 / 1.35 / 1.74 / 1.72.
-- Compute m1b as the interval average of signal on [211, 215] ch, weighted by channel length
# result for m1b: 1.75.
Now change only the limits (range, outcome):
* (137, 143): 1.7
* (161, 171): 1.75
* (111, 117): 1.66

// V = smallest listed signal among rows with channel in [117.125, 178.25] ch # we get 1.661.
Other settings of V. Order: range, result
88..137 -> 0.8741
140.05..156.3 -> 1.669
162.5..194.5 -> 1.611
